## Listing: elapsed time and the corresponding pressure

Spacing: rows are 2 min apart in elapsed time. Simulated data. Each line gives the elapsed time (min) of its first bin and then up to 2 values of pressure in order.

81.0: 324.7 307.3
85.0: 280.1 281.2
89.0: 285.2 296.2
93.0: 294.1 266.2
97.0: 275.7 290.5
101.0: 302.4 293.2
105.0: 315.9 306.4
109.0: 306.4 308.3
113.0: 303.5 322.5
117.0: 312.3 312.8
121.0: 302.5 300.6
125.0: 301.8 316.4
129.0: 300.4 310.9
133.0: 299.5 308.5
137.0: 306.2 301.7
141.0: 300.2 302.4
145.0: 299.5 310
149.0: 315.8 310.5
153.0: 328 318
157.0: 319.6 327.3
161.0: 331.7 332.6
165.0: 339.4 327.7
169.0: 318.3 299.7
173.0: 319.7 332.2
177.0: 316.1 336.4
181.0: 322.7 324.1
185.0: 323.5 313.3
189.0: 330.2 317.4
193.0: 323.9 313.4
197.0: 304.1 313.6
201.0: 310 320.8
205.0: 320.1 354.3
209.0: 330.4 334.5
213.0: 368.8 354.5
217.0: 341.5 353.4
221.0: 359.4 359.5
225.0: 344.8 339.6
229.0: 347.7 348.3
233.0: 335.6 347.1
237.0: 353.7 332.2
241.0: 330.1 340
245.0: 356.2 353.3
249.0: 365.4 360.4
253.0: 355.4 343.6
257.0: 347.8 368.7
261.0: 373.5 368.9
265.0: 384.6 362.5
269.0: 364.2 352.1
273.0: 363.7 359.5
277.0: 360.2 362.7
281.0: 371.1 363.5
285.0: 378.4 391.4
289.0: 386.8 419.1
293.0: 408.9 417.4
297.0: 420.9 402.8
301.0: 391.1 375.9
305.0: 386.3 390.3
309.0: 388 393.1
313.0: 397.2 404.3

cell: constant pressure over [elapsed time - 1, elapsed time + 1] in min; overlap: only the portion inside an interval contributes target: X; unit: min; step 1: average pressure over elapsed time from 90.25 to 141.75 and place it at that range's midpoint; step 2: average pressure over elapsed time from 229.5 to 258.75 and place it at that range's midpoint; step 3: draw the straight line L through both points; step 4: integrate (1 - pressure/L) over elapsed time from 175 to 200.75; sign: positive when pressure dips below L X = 0.6 min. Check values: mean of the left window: 302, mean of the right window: 348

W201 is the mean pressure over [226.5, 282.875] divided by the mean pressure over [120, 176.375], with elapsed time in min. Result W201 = 1.1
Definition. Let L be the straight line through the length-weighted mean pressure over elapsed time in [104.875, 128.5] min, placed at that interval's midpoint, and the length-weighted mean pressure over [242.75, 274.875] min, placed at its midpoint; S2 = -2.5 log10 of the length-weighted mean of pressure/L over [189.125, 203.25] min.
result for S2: 0.074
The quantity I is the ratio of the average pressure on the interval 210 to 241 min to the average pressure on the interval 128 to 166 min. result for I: 1.11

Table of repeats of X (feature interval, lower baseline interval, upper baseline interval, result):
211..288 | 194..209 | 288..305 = 0.90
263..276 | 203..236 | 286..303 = 0.64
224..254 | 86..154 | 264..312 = 1.03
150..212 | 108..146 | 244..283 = 0.94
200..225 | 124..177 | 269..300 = 0.30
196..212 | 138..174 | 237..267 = 0.61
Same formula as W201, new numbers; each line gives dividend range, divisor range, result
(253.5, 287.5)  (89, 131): 1.21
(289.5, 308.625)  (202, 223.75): 1.16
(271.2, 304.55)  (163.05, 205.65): 1.20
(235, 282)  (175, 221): 1.09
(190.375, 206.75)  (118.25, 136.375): 1.04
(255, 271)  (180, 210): 1.13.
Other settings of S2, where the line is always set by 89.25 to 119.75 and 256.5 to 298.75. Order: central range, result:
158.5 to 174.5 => 0.01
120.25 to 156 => 0.03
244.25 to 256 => 0.03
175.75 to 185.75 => 0.03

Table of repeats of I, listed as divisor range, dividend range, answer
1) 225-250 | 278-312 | 1.13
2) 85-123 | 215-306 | 1.23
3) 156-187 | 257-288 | 1.13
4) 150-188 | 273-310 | 1.20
